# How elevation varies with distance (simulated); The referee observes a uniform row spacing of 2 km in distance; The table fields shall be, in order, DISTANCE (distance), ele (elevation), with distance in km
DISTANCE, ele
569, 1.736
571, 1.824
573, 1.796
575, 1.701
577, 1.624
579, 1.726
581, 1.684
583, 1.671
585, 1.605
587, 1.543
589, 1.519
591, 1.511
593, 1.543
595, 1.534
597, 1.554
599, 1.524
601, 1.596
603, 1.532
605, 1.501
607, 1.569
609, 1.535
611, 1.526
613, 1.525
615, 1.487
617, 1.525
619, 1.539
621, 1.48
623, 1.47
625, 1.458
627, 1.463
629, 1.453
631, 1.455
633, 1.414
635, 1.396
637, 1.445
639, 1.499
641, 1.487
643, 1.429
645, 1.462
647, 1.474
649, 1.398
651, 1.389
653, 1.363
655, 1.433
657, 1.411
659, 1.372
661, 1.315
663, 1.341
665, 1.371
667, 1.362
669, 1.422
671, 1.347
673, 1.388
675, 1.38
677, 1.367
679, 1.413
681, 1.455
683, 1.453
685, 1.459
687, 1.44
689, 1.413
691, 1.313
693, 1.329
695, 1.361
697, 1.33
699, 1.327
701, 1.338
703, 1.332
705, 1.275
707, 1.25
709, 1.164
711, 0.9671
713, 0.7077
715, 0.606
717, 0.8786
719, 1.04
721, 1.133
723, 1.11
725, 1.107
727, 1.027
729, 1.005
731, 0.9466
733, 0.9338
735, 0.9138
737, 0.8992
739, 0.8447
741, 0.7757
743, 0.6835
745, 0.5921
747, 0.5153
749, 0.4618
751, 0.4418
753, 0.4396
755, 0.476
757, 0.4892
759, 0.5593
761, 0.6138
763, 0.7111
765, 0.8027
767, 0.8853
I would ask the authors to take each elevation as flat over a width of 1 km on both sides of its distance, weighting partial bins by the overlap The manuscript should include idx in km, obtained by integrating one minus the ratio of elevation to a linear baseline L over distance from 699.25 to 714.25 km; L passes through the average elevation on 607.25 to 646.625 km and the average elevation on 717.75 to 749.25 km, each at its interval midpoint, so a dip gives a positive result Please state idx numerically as -1.6 km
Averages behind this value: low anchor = 1.48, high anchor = 0.884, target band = 1.15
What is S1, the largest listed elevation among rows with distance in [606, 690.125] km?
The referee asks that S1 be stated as 1.569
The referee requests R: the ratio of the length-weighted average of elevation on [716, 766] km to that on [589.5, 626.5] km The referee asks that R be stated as 0.5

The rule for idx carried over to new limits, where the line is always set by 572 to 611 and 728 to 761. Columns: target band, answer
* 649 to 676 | -4.8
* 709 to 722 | -0.8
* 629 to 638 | -0.6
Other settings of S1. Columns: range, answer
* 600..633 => 1.596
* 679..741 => 1.459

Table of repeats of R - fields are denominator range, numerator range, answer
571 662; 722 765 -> 0.49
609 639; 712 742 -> 0.63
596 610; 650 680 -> 0.89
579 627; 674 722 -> 0.80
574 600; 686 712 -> 0.81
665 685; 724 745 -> 0.64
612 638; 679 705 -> 0.94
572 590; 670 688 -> 0.85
